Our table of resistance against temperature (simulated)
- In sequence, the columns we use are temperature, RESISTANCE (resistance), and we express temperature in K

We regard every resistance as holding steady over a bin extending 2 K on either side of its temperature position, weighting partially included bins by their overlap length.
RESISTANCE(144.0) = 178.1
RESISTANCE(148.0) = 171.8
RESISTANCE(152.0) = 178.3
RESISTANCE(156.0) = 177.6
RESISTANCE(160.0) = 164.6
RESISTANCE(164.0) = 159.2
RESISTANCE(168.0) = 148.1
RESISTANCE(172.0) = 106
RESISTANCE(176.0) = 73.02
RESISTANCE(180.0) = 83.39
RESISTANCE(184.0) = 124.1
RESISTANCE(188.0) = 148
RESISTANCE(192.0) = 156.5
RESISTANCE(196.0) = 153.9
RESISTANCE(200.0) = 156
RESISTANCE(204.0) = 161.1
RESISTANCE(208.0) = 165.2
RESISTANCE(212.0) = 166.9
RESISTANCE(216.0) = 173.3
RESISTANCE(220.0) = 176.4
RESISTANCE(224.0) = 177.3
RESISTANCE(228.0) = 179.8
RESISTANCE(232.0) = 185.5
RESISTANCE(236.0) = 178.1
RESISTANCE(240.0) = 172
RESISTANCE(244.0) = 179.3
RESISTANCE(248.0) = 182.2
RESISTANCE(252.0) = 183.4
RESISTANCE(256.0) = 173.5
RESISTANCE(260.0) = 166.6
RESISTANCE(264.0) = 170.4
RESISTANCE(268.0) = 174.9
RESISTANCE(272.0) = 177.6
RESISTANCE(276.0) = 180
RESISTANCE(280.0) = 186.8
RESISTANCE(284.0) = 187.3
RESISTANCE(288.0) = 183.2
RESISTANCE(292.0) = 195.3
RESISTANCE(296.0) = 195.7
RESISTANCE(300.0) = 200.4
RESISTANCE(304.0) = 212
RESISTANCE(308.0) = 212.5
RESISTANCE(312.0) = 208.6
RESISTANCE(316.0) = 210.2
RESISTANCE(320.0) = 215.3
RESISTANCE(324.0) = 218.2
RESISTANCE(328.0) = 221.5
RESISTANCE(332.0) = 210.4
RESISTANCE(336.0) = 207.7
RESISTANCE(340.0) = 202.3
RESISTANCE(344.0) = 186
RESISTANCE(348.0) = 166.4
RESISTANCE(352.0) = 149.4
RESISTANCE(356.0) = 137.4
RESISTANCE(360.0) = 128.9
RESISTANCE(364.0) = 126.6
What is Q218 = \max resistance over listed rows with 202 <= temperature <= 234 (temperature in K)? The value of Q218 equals 185.5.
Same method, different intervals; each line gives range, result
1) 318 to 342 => 221.5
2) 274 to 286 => 187.3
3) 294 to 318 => 212.5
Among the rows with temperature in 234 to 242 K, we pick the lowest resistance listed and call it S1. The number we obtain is 172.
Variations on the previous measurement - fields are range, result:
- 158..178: 73.02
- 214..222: 173.3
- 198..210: 156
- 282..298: 183.2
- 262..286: 170.4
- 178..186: 83.39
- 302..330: 208.6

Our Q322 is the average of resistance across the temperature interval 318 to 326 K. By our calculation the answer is 217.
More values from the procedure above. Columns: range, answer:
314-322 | 213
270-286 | 183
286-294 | 189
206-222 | 170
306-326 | 213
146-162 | 173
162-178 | 122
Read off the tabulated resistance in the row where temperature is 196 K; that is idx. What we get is 153.9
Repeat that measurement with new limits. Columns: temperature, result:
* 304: 212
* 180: 83.39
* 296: 195.7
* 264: 170.4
